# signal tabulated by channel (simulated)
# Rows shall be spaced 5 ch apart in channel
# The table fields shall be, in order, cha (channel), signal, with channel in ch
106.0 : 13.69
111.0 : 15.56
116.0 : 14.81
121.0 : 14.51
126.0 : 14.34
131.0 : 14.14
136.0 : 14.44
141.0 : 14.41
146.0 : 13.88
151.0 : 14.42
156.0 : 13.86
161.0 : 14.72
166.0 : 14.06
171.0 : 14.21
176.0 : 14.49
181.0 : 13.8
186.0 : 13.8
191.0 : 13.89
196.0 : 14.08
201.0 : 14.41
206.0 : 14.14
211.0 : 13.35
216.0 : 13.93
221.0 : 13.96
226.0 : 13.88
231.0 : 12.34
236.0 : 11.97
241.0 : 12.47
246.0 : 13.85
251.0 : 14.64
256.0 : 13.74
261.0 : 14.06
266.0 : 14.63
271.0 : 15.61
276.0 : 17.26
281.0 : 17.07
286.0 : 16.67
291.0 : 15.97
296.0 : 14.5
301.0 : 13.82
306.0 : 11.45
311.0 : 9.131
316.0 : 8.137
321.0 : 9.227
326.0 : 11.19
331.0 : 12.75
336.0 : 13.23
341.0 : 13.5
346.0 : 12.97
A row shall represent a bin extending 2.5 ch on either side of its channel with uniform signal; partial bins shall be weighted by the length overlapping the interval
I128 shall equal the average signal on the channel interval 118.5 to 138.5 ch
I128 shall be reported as 14.4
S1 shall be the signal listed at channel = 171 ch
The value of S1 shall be 14.21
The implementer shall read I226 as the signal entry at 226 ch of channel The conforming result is 13.88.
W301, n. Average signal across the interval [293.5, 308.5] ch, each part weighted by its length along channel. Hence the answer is 13.3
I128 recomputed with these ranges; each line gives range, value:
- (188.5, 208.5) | 14.1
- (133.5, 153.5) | 14.3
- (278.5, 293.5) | 16.6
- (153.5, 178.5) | 14.3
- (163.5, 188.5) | 14.1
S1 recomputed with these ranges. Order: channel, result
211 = 13.35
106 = 13.69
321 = 9.227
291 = 15.97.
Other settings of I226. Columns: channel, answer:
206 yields 14.14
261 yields 14.06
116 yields 14.81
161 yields 14.72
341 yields 13.5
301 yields 13.82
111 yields 15.56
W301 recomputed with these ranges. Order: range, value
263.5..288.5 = 16.2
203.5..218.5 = 13.8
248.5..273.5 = 14.5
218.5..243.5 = 12.9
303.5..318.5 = 9.57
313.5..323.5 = 8.68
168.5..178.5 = 14.3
